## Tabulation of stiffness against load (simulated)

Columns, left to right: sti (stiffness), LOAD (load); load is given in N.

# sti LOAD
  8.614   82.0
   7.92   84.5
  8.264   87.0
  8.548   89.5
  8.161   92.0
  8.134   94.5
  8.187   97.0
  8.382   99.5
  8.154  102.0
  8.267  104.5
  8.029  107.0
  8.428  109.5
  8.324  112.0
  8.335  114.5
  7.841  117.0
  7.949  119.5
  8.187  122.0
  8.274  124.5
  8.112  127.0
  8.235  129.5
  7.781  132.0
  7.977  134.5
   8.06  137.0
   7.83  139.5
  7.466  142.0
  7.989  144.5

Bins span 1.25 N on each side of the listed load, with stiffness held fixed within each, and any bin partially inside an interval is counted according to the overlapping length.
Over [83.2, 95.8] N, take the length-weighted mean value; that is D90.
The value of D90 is 8.21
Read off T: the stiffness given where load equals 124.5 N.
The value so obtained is 8.274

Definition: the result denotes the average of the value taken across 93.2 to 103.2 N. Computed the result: 8.21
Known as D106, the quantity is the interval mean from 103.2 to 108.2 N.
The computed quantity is 8.15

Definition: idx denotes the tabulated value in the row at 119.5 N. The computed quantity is 7.949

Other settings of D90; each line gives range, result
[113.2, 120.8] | 8.04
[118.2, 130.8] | 8.15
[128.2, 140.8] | 7.98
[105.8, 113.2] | 8.26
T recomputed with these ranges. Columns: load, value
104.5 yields 8.267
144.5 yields 7.989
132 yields 7.781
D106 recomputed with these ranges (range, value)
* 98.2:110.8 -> 8.25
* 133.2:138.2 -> 8.02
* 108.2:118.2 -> 8.23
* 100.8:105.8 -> 8.21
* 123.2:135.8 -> 8.08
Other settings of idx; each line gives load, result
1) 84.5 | 7.92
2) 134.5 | 7.977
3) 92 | 8.161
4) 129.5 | 8.235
